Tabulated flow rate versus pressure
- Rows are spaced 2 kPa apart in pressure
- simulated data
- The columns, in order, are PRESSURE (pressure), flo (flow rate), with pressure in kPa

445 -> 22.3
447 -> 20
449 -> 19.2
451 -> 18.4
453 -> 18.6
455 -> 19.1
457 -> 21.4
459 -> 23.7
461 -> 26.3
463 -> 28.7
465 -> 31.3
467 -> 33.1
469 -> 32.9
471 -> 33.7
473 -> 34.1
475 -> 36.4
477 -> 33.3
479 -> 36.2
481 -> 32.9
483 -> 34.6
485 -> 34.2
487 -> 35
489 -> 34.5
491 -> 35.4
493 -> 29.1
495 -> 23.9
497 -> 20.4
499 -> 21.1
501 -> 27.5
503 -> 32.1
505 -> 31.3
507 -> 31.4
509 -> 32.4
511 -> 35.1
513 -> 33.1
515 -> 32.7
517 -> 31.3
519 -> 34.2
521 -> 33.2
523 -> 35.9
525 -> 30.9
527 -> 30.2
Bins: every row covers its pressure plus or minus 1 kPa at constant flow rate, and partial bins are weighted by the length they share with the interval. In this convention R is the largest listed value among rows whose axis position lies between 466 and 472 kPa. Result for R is 33.7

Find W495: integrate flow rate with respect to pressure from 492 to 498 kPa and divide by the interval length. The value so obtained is 24.5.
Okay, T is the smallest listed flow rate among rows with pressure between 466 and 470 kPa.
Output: 32.9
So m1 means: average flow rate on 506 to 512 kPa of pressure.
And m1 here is 33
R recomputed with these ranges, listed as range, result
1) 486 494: 35.4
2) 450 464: 28.7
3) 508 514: 35.1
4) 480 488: 35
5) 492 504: 32.1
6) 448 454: 19.2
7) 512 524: 35.9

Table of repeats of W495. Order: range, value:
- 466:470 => 33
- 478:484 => 34.6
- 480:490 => 34.2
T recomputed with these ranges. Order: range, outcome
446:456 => 18.4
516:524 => 31.3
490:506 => 20.4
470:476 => 33.7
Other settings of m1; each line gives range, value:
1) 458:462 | 25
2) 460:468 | 29.9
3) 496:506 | 26.5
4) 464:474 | 33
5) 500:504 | 29.8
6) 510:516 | 33.6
